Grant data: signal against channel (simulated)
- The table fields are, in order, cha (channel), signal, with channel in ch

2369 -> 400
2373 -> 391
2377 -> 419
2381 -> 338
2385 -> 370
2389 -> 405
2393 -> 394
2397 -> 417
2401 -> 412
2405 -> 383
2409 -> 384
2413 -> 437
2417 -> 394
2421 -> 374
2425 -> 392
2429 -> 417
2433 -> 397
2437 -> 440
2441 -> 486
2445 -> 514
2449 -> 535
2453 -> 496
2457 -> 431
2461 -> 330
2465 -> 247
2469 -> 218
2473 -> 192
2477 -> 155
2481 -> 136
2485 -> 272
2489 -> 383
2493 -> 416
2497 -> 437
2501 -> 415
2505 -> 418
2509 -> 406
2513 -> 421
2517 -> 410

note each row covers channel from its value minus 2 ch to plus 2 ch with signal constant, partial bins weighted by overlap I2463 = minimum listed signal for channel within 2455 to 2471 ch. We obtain 218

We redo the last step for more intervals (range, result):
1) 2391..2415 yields 383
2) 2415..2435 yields 374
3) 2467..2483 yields 136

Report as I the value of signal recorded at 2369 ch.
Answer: 400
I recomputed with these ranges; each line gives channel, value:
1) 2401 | 412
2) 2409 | 384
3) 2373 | 391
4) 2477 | 155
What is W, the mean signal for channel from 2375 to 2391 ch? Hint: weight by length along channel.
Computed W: 383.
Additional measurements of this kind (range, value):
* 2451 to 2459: 464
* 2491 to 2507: 422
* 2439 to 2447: 500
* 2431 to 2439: 418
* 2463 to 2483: 190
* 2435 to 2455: 494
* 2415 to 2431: 394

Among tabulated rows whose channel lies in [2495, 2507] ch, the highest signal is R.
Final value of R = 437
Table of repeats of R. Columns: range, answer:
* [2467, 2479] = 218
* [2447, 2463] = 535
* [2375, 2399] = 419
